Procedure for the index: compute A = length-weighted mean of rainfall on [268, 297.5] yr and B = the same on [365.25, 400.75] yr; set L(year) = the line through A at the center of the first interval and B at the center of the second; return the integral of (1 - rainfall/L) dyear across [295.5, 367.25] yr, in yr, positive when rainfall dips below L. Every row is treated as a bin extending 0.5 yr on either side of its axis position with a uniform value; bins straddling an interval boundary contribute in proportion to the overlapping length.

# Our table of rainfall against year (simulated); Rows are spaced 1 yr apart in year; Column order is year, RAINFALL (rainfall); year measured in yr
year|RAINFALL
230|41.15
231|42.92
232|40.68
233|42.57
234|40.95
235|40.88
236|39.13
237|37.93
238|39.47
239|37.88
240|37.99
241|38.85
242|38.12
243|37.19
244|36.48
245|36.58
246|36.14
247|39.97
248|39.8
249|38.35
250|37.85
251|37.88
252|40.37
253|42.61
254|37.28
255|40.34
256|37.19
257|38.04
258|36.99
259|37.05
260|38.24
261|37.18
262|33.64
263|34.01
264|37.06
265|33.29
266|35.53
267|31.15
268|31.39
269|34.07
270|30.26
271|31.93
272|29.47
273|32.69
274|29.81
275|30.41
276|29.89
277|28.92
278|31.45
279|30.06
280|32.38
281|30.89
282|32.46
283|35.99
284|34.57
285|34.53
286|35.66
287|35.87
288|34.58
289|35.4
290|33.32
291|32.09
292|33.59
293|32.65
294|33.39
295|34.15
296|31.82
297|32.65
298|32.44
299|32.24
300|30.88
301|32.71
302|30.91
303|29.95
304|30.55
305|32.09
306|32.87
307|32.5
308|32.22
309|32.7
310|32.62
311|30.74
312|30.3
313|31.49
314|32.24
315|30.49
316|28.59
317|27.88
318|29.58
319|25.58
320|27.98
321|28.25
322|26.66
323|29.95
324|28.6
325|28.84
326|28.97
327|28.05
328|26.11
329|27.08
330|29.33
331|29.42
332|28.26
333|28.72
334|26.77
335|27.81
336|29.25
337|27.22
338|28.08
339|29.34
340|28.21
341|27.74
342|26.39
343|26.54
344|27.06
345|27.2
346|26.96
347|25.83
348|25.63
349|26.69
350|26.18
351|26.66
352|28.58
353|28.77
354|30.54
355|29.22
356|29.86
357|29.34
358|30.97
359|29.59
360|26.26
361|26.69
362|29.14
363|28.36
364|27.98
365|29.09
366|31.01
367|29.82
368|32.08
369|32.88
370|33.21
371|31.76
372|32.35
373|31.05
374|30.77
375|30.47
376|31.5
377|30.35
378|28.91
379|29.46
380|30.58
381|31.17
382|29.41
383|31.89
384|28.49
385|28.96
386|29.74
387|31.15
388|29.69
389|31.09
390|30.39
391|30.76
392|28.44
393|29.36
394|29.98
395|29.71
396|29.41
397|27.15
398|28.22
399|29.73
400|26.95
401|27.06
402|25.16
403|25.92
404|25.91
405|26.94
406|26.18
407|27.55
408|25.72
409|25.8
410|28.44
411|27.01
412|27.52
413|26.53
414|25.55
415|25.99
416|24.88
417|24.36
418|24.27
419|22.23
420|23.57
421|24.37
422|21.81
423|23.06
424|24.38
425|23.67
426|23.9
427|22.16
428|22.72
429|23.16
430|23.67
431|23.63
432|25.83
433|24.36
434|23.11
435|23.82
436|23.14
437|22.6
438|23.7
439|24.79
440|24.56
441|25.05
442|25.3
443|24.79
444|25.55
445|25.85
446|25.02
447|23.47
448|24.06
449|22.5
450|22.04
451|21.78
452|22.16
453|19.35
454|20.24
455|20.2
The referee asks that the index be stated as 5.26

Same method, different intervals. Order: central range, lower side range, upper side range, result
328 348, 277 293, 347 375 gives 1.9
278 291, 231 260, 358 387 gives 0.9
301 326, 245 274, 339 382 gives 1.7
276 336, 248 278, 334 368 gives 1.3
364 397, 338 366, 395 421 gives -3.9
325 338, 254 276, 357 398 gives 1.5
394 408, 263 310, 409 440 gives -0.9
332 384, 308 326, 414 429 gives -3.4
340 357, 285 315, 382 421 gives 1.5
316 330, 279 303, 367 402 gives 1.8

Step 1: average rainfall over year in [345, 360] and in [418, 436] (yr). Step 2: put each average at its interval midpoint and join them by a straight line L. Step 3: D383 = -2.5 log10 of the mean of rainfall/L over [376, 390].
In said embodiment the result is -0.15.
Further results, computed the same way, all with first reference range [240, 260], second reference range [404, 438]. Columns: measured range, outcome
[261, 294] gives 0.10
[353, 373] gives -0.03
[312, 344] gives 0.13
